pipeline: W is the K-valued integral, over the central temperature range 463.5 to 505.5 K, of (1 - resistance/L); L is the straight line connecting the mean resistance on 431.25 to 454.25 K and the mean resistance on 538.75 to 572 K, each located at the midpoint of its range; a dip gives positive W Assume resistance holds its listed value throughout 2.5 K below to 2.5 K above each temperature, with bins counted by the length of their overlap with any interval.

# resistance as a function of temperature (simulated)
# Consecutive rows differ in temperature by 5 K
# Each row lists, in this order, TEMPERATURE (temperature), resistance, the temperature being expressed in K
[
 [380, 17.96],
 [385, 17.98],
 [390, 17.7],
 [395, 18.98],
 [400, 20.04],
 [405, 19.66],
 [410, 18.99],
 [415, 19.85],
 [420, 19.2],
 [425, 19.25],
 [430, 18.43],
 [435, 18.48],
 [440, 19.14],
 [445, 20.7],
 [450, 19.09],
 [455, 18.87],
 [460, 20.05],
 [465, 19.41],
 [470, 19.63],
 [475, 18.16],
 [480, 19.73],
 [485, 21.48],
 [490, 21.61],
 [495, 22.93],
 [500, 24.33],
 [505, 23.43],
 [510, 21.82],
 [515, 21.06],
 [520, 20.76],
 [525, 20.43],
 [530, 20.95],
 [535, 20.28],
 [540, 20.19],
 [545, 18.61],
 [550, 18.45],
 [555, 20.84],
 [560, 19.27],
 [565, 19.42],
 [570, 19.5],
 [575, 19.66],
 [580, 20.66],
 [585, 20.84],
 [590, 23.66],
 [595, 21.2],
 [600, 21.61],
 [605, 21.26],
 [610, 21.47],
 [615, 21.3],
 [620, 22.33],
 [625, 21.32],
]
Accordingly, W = -3.90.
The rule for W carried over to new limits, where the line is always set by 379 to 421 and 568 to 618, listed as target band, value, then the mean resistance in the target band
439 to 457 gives 0.00 K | 19.5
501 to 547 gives -1.41 K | 21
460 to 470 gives 0.03 K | 19.6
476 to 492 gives -0.60 K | 20.7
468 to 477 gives 0.40 K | 18.9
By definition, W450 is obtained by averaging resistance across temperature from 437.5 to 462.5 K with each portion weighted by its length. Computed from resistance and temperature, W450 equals 19.6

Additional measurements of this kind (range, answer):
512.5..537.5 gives 20.7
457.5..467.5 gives 19.7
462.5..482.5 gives 19.2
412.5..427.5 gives 19.4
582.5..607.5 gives 21.7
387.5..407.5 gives 19.1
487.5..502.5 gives 23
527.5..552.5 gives 19.7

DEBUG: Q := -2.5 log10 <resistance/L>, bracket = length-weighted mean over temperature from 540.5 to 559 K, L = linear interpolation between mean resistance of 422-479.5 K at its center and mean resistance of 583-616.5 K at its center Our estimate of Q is 0.08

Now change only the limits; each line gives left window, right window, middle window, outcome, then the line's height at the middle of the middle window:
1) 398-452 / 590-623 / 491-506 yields -0.15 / 20.3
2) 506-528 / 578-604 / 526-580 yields 0.08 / 21.4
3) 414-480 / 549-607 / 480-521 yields -0.12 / 19.8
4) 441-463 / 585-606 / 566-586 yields 0.08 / 21.5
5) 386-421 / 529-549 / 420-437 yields 0.03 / 19.3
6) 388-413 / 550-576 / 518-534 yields -0.06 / 19.5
